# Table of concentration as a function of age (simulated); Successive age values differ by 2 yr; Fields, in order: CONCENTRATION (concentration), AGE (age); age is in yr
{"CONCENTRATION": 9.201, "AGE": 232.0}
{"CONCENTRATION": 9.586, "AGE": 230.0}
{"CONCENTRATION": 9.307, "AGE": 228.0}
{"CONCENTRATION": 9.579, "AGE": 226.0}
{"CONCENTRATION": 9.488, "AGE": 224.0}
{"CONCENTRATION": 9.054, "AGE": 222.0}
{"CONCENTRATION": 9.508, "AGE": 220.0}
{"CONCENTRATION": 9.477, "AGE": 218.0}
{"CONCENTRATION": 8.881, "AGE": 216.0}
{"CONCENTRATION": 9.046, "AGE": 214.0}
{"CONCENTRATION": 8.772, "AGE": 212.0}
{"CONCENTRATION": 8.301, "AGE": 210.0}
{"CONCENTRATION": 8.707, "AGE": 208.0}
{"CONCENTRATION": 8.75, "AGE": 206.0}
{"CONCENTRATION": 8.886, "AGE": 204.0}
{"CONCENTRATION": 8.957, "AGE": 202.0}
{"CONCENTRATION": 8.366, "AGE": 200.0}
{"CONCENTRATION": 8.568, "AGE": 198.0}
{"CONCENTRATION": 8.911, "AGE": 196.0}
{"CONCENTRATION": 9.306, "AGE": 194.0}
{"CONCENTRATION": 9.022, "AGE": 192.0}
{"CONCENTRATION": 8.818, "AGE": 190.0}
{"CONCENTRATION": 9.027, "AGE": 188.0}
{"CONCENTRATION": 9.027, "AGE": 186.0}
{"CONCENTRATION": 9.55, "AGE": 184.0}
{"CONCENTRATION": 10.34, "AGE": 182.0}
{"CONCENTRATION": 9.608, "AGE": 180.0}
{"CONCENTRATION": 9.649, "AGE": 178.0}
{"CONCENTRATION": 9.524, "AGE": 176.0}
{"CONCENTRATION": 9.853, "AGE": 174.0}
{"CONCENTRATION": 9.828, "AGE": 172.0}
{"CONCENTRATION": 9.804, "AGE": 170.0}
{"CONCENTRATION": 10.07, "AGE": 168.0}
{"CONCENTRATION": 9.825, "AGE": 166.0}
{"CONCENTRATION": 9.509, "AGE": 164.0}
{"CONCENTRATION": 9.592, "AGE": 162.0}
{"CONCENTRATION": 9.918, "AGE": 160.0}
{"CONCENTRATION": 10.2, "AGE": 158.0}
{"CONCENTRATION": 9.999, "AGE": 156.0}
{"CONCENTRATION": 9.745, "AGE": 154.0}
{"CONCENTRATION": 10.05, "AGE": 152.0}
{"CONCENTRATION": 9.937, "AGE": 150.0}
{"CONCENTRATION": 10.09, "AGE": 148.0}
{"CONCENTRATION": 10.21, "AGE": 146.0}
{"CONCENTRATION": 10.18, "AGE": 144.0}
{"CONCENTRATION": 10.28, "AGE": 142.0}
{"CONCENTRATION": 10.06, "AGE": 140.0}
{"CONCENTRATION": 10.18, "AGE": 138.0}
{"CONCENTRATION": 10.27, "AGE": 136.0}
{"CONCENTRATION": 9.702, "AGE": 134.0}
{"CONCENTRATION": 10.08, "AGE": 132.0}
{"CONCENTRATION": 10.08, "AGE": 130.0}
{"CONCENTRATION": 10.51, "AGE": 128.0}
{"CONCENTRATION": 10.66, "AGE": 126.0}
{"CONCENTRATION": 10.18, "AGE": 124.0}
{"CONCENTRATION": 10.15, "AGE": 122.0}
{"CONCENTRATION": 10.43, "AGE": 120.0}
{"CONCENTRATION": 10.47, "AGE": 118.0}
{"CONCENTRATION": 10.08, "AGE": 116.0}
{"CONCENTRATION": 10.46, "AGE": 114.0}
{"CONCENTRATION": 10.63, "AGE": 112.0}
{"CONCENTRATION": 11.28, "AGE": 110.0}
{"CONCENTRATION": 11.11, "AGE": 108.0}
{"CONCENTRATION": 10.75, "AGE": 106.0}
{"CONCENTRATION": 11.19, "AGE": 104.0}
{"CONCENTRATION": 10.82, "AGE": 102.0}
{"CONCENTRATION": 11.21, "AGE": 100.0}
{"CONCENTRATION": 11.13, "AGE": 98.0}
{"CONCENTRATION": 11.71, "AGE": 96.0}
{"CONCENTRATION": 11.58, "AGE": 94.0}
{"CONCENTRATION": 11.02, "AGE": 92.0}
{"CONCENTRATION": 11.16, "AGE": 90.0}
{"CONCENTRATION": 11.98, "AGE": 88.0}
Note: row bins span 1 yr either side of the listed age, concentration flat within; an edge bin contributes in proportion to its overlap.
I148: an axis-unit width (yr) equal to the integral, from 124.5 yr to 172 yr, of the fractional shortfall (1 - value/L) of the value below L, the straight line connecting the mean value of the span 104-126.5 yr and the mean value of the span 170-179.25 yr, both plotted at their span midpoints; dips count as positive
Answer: 0.3 yr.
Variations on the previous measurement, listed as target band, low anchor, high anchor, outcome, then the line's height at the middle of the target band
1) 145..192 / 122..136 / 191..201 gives -1.7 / 9.4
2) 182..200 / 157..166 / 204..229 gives 0.7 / 9.41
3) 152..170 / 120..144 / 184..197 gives -0.4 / 9.64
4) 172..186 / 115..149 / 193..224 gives -0.4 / 9.42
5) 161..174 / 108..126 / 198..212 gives -0.5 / 9.45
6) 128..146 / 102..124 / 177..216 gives 0.1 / 10.2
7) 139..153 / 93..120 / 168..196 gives 0.1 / 10.2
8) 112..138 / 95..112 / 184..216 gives 0.8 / 10.6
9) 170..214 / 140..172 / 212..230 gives 2.0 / 9.58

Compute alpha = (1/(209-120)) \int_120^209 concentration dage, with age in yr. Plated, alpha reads 9.69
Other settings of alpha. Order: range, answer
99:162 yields 10.3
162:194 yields 9.56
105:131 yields 10.5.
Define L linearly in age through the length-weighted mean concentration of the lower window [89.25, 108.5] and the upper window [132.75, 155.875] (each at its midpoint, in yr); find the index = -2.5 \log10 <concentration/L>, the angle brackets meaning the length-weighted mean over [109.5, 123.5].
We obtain 0.03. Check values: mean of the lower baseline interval 11.2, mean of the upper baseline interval 10.1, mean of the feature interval 10.5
